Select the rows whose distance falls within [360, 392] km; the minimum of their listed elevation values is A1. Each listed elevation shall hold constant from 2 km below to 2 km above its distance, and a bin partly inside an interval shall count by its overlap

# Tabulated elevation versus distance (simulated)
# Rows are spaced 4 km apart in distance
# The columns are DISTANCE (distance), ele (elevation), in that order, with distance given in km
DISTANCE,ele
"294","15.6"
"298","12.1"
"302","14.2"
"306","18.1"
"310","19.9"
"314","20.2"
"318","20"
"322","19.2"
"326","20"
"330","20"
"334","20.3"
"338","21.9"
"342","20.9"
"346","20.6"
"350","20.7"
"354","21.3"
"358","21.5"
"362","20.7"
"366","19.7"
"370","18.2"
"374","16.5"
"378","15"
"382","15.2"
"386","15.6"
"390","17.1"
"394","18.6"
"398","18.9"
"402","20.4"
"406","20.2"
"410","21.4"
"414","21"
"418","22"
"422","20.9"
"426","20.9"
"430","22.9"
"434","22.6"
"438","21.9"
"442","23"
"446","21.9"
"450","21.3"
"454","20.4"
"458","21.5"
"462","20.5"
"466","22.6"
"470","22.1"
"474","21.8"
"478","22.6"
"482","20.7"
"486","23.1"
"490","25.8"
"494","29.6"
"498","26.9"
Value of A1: 15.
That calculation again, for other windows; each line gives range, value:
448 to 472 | 20.4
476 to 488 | 20.7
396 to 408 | 18.9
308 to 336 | 19.2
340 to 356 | 20.6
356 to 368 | 19.7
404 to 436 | 20.2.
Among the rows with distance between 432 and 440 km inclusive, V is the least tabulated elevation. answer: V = 21.9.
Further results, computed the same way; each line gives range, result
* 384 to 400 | 15.6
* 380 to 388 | 15.2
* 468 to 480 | 21.8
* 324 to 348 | 20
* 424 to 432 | 20.9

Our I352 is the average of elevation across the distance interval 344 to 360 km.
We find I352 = 21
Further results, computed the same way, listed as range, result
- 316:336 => 19.9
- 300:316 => 18.1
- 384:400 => 17.6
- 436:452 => 22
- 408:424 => 21.3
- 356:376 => 19.3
